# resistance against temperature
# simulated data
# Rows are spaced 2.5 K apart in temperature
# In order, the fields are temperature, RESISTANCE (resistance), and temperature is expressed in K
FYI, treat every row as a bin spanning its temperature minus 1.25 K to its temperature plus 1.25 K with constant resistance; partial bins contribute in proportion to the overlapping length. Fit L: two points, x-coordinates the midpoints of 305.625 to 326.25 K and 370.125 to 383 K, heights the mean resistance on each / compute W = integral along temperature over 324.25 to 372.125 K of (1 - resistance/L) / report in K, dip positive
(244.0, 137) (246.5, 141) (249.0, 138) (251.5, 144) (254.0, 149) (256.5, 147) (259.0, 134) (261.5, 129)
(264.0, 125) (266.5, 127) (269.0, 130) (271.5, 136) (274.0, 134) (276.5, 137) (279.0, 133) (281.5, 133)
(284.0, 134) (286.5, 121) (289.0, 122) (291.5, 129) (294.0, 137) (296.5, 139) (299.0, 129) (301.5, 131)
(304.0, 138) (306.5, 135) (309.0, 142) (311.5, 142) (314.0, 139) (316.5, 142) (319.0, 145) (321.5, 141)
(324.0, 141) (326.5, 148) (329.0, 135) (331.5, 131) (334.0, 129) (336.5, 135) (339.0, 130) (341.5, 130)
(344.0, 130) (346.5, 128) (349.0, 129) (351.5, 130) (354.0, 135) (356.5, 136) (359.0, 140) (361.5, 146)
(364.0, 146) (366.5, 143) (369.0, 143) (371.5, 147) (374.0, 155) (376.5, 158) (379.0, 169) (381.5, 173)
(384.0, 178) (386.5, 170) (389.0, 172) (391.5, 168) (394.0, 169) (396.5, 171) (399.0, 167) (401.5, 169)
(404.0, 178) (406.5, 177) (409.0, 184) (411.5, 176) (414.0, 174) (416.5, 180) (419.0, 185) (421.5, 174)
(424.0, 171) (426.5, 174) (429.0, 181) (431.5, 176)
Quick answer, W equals 4.8 K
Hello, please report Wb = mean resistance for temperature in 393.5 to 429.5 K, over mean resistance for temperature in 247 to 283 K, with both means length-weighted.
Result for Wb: 1.3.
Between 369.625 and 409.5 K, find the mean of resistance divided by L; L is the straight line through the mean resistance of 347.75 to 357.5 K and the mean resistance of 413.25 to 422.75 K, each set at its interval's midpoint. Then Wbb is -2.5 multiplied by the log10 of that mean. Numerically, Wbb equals -0.07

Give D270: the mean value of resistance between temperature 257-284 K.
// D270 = 132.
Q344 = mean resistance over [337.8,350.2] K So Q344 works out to 129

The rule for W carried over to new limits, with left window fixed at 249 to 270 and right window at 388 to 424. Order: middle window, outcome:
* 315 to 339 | 2.4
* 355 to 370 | 1.9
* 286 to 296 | 1.1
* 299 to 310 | 0.9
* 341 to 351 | 1.9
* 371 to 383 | 0.4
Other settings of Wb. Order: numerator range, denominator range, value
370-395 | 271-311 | 1.24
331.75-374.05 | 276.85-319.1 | 1.01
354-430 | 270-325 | 1.22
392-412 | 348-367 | 1.26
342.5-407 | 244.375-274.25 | 1.13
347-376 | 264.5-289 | 1.08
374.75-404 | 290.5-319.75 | 1.24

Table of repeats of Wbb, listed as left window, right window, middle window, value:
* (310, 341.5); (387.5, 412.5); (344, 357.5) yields 0.14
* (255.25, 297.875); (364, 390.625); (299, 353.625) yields 0.08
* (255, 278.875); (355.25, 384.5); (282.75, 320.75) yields 0.04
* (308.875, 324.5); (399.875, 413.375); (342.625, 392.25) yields 0.08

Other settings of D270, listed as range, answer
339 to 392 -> 148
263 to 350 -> 134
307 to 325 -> 141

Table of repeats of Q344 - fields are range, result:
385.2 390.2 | 171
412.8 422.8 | 178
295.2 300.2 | 134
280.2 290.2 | 128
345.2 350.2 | 129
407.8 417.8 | 179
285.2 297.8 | 130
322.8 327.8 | 144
